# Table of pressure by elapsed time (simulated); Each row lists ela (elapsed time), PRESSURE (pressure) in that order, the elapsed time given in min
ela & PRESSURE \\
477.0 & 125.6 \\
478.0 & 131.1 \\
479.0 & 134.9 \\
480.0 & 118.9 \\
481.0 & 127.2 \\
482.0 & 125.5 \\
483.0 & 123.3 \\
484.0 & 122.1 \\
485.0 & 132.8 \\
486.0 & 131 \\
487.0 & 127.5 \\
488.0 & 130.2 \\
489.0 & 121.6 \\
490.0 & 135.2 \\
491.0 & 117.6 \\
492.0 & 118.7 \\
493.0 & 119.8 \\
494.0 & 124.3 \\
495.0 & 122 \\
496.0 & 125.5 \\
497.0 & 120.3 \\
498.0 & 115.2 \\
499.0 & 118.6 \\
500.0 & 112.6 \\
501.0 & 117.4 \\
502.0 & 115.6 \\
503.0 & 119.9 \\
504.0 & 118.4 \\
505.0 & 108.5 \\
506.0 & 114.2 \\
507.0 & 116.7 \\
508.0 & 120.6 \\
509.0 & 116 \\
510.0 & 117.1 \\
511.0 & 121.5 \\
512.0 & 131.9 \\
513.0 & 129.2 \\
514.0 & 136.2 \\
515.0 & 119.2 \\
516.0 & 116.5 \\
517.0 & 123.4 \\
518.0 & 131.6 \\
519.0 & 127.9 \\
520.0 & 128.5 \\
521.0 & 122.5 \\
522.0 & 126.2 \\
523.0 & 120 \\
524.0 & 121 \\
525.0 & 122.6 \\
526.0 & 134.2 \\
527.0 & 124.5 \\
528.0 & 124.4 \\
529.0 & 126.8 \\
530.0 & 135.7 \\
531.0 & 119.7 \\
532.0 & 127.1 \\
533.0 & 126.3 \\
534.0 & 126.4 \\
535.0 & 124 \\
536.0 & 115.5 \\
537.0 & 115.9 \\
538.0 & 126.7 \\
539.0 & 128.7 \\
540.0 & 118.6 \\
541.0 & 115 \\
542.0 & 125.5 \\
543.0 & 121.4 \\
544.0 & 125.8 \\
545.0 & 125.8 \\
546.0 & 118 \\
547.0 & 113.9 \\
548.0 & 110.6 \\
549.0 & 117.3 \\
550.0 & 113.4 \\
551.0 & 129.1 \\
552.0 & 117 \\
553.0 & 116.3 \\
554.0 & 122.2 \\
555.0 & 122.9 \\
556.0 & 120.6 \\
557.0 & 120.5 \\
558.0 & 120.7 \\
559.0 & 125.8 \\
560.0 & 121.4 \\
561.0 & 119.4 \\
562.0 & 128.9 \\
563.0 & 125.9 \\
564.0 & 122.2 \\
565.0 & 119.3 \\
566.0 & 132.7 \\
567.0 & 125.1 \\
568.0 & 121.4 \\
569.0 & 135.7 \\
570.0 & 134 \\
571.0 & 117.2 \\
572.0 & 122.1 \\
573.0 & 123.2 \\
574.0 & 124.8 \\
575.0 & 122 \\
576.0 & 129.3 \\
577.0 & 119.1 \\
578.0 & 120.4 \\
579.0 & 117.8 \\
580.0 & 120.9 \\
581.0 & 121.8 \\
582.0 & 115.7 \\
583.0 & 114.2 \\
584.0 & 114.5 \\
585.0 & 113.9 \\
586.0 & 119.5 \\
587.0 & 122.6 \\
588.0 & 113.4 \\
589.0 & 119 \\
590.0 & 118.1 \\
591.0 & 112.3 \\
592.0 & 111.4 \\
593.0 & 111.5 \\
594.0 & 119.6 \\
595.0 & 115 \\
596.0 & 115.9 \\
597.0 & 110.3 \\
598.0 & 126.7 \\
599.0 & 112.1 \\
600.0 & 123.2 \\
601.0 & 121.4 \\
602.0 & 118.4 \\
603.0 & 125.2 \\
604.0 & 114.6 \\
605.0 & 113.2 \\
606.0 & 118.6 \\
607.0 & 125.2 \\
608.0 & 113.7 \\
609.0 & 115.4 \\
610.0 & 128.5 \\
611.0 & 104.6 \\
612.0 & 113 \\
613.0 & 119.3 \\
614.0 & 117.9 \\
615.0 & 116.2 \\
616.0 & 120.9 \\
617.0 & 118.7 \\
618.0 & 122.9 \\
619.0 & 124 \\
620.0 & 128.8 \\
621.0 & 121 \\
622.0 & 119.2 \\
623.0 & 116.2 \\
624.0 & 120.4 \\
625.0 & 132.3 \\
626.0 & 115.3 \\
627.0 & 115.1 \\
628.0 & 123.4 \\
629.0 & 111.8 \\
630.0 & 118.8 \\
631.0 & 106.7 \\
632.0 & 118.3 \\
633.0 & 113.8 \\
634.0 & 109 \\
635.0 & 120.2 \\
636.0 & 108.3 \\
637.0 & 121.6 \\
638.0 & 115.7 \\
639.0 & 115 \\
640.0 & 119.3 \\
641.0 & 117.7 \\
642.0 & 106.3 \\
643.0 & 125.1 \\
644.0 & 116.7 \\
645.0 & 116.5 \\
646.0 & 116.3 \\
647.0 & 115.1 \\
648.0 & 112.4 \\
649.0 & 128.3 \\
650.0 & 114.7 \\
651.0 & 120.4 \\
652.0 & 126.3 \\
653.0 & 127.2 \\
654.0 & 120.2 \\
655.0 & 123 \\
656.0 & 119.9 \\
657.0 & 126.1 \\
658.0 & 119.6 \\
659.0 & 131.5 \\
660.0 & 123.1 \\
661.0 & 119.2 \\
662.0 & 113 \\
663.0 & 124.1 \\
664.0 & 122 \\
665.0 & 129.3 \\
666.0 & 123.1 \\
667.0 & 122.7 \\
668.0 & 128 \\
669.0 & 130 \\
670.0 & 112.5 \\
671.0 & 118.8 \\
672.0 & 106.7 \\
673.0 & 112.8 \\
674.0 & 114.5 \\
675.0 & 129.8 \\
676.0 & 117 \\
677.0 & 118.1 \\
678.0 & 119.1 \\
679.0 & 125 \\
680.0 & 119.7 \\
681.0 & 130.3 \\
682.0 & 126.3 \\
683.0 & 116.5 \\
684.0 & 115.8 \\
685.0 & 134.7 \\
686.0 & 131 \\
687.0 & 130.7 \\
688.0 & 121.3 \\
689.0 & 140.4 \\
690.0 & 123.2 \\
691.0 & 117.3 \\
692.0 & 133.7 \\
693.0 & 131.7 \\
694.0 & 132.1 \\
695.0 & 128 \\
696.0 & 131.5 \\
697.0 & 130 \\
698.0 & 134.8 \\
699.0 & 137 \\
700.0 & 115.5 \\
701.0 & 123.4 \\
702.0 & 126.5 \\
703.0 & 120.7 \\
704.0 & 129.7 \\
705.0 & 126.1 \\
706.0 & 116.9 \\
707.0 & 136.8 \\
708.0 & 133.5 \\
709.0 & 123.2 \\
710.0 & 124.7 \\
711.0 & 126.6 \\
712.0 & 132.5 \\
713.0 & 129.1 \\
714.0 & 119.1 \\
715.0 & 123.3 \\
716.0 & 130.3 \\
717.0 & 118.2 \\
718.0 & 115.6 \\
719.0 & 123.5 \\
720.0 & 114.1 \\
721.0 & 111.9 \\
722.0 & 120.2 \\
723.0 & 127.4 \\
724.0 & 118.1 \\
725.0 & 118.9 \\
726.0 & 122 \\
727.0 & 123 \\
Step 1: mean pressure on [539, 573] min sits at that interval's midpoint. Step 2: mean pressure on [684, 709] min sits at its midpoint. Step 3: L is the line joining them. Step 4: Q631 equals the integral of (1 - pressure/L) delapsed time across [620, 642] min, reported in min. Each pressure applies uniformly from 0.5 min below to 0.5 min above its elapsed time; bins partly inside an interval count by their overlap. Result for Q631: 1.4 min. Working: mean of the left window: 122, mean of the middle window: 117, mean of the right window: 128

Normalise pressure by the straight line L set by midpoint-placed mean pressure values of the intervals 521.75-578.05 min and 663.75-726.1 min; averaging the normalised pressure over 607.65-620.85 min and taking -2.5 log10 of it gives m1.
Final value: 0.042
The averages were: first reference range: 123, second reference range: 124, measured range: 119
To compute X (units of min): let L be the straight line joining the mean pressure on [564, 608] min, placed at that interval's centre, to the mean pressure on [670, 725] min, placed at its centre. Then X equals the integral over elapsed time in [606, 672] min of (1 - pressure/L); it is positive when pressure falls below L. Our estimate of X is 1.4 min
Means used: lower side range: 120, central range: 119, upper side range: 124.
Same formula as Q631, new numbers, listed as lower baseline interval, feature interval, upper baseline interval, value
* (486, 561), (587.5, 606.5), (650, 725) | 0.9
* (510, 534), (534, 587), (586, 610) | 0.0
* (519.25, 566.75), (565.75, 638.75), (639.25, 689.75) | 1.9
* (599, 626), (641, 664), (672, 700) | 0.5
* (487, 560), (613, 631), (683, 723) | 0.6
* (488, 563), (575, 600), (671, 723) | 1.1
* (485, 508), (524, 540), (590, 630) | -0.7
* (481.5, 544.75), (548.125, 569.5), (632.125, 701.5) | 0.0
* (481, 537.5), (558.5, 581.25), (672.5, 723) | -0.1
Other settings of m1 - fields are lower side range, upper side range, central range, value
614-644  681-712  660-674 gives 0.03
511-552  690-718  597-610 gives 0.05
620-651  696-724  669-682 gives 0.02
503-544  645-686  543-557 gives 0.03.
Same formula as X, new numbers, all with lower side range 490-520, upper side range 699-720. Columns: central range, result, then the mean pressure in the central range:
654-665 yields 0.1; 122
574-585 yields 0.3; 120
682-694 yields -0.3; 127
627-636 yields 0.6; 115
